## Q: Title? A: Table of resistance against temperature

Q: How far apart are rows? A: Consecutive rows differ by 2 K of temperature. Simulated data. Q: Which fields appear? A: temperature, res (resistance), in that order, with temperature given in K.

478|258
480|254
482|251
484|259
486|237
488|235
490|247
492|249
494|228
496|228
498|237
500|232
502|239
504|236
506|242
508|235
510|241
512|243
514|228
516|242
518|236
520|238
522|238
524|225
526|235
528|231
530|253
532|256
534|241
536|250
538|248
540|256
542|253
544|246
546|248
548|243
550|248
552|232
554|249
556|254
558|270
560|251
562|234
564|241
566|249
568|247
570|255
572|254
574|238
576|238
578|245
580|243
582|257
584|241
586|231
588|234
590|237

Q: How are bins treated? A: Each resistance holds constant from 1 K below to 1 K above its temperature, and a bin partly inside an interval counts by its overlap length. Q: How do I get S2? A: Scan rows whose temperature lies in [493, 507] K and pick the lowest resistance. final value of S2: 228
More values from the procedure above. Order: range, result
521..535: 225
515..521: 236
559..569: 234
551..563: 232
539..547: 246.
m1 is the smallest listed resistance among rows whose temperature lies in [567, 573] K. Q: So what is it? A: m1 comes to 247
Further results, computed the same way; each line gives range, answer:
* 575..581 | 238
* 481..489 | 235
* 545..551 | 243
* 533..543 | 241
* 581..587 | 231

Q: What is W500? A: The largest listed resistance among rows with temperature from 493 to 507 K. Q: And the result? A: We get 242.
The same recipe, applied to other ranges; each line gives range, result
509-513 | 243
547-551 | 248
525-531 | 253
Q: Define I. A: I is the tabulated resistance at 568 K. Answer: 247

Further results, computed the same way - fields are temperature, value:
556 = 254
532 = 256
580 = 243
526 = 235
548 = 243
